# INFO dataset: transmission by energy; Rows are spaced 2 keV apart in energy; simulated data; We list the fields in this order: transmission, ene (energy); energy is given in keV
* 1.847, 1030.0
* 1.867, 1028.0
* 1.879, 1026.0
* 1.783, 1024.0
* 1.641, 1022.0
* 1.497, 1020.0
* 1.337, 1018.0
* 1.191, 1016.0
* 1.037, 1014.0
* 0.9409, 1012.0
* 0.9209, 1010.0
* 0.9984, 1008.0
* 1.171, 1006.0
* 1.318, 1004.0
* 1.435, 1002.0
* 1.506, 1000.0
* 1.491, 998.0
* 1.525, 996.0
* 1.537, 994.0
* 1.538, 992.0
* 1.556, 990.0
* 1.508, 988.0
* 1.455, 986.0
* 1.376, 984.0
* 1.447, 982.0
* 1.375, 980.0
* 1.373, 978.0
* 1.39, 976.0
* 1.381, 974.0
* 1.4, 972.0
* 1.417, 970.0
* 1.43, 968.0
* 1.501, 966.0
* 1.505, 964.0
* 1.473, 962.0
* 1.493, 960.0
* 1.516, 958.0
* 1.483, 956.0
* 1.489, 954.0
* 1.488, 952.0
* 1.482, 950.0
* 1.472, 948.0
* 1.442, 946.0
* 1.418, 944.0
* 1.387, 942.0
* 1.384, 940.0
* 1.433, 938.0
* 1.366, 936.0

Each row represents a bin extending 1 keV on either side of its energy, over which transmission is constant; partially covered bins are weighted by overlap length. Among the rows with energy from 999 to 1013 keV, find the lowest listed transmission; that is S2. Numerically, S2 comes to 0.9209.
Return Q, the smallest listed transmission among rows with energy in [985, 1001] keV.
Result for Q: 1.455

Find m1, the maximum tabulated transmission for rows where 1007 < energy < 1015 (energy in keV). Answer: 1.037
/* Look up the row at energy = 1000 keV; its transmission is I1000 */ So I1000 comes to 1.506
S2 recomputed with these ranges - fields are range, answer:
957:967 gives 1.473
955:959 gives 1.483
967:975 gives 1.381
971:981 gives 1.373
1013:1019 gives 1.037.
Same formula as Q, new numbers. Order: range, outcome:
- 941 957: 1.387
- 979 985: 1.375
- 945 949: 1.442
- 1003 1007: 1.171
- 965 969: 1.43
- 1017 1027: 1.337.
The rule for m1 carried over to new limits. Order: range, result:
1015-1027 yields 1.879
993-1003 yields 1.537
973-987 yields 1.455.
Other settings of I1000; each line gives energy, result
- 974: 1.381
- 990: 1.556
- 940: 1.384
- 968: 1.43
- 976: 1.39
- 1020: 1.497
